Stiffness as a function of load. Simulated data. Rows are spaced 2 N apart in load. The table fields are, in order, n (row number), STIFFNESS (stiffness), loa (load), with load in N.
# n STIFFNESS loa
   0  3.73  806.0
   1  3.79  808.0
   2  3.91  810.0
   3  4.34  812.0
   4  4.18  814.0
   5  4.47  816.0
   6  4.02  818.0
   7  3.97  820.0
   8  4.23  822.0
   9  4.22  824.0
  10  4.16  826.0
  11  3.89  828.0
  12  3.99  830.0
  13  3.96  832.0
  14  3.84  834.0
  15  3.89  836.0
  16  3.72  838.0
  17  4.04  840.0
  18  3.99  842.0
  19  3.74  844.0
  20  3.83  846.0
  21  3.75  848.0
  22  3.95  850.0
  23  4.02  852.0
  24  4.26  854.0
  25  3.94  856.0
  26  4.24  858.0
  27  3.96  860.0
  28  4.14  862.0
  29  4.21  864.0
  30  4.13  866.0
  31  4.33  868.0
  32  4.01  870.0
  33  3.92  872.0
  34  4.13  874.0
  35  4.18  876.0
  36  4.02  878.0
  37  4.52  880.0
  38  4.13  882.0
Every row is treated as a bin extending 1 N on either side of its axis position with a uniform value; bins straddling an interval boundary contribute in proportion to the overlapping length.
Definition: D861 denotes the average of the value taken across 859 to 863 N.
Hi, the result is 4.05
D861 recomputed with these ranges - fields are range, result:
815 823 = 4.17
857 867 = 4.14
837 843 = 3.92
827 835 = 3.92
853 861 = 4.1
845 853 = 3.89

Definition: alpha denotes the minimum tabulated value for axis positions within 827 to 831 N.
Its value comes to 3.89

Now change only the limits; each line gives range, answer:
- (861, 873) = 3.92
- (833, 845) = 3.72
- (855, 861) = 3.94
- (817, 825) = 3.97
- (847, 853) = 3.75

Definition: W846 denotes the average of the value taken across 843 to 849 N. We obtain 3.77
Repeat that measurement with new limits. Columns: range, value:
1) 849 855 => 4.08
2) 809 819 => 4.18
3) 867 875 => 4.1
